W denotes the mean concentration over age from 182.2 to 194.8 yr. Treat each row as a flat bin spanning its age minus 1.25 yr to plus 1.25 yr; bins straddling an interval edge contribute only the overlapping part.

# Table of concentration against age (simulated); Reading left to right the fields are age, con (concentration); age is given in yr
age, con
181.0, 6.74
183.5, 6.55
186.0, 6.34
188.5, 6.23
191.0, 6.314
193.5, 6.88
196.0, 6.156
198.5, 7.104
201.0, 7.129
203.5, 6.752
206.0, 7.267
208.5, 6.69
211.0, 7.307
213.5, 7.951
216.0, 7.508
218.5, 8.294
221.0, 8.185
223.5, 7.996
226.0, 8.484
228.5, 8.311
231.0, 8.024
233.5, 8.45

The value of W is 6.46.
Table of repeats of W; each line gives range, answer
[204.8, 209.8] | 6.98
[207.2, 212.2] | 7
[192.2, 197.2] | 6.52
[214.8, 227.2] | 8.09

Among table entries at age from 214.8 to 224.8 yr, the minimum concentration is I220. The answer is 7.508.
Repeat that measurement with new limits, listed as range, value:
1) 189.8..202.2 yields 6.156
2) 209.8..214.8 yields 7.307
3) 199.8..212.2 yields 6.69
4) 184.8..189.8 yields 6.23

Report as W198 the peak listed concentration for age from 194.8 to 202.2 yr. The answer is 7.129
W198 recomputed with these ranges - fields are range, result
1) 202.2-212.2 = 7.307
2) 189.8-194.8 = 6.88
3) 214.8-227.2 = 8.484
